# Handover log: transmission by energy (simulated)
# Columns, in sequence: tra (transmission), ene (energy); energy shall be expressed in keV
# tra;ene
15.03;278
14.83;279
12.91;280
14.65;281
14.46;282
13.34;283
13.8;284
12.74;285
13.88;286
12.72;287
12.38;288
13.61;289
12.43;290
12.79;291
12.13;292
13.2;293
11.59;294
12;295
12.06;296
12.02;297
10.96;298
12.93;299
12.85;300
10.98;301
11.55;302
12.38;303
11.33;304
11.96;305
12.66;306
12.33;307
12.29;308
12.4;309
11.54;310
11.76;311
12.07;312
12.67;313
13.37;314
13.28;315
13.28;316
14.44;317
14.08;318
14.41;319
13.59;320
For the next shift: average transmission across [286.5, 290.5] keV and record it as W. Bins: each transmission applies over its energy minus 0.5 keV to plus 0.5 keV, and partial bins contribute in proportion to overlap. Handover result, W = 12.8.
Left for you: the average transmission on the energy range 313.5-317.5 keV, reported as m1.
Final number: 13.6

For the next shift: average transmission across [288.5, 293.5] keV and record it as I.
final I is 12.8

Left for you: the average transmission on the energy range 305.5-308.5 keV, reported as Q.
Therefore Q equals 12.4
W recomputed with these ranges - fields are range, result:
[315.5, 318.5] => 13.9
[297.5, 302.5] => 11.9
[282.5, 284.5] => 13.6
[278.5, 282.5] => 14.2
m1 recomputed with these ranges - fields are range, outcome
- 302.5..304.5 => 11.9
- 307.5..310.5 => 12.1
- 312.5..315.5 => 13.1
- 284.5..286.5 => 13.3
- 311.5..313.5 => 12.4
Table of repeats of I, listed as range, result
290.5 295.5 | 12.3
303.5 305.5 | 11.6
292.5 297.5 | 12.2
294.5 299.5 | 12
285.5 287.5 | 13.3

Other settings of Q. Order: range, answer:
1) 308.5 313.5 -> 12.1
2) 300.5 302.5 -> 11.3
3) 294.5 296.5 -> 12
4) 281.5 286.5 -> 13.6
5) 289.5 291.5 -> 12.6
